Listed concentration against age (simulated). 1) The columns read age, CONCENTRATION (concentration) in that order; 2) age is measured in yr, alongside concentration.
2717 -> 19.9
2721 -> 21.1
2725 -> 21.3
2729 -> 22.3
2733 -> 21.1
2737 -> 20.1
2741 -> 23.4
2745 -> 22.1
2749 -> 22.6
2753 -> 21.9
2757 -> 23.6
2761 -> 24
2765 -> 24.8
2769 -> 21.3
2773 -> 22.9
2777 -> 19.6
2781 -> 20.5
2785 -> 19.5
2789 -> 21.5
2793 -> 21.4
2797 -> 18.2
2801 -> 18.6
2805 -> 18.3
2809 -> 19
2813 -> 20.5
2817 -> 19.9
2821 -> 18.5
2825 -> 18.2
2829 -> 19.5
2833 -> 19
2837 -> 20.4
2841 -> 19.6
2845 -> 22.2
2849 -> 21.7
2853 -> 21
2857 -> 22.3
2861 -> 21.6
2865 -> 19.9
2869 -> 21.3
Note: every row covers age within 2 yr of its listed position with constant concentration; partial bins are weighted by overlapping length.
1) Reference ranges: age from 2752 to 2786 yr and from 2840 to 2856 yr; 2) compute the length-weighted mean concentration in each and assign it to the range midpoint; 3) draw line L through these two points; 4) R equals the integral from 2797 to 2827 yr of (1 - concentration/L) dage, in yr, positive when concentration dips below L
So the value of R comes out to 3.8 yr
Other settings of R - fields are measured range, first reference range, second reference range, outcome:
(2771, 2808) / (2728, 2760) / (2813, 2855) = 1.89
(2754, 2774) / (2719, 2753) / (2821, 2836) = -2.26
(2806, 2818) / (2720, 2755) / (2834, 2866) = 0.92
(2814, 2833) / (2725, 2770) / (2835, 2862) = 2.15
